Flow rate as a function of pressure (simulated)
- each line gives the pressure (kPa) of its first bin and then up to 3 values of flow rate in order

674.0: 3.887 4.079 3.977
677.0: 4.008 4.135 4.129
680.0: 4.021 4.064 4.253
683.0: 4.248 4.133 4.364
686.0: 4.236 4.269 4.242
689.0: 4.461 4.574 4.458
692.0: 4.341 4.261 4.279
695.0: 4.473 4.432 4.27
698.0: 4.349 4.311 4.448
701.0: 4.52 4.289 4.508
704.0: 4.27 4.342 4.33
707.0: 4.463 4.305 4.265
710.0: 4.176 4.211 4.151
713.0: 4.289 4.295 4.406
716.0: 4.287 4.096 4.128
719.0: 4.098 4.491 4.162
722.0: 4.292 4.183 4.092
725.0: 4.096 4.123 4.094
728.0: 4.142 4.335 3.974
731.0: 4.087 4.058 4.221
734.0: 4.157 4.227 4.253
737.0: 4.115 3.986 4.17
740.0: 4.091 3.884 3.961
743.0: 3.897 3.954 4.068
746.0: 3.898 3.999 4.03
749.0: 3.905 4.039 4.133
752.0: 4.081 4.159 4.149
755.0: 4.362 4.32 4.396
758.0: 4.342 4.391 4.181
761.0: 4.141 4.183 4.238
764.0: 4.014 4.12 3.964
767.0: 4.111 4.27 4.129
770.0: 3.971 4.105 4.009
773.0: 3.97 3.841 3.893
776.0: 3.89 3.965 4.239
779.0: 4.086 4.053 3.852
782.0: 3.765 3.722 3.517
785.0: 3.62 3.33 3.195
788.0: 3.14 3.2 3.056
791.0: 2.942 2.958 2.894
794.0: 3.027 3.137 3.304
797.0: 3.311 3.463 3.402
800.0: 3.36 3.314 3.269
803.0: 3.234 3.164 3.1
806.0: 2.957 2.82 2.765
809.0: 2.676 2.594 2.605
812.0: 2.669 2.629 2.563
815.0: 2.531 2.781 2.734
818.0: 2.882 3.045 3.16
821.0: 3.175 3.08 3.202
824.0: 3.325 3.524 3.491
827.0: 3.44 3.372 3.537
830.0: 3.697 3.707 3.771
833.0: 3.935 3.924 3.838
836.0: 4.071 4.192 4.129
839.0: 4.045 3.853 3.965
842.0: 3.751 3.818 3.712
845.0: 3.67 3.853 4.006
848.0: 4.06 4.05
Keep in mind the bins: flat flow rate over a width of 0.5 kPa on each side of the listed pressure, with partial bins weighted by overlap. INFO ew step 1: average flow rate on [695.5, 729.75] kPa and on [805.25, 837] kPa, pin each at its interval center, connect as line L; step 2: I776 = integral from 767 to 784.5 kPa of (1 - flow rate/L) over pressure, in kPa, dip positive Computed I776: -1.5 kPa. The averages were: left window 4.27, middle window 3.96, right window 3.19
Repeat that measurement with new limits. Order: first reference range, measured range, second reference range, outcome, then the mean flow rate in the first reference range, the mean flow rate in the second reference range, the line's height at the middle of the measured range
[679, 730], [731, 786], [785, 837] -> -4.83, 4.27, 3.2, 3.73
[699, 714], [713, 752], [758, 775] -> 1.02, 4.32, 4.1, 4.23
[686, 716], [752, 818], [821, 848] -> 7.08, 4.34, 3.72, 3.95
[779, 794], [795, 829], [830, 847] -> 5.27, 3.39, 3.89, 3.63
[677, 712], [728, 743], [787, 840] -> -0.64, 4.3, 3.24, 3.93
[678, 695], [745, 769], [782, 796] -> -3.99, 4.27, 3.23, 3.56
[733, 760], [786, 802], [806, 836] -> 1.46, 4.12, 3.17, 3.51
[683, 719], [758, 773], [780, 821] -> -2.55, 4.32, 3.1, 3.53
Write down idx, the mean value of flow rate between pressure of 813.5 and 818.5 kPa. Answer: 2.7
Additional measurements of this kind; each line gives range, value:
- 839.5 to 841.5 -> 3.91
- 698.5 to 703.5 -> 4.42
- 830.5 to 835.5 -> 3.83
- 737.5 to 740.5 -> 4.08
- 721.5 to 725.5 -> 4.17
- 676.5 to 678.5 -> 4.07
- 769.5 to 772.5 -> 4.03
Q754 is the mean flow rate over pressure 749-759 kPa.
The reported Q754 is 4.21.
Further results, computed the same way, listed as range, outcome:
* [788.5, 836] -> 3.17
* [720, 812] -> 3.79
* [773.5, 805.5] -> 3.45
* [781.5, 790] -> 3.41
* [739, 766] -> 4.11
